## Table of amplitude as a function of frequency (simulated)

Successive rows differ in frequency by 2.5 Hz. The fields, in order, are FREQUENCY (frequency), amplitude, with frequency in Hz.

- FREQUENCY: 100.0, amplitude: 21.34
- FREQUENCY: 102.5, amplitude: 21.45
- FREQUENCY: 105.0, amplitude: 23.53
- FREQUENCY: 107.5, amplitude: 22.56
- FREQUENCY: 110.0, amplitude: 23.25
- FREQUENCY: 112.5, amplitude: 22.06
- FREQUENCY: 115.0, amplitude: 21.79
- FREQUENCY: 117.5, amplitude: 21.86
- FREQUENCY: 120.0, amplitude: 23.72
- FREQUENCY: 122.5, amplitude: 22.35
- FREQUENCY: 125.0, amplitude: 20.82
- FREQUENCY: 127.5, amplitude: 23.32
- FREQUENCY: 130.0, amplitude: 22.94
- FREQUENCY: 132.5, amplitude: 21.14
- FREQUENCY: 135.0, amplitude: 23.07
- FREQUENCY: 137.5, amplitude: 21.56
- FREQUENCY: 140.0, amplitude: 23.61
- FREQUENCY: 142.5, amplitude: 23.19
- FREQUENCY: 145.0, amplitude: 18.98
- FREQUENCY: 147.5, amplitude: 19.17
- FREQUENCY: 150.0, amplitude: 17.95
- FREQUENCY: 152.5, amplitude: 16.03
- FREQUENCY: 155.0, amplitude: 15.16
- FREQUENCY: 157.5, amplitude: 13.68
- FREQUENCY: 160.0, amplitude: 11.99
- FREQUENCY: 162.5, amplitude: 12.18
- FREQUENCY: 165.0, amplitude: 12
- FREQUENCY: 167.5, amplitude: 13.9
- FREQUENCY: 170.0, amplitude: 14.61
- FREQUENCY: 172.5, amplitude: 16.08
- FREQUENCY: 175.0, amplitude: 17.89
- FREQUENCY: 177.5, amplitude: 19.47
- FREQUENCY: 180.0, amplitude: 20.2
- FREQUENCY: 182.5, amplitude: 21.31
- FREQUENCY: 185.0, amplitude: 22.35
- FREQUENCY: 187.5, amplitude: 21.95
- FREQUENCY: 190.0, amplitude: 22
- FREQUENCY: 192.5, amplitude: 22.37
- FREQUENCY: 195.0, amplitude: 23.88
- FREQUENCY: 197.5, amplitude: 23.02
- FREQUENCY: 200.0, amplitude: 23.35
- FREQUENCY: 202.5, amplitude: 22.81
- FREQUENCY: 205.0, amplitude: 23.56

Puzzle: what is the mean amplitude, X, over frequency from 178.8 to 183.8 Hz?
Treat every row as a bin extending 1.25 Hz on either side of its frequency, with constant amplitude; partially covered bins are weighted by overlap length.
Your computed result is 20.8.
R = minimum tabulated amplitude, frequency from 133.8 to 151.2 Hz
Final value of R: 17.95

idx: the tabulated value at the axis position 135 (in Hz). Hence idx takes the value 23.07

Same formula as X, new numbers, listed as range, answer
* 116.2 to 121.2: 22.8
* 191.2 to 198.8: 23.1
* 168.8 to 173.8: 15.4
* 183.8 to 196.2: 22.5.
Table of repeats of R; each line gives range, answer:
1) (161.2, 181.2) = 12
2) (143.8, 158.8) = 13.68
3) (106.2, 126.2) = 20.82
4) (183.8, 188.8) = 21.95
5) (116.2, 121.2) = 21.86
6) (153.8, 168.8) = 11.99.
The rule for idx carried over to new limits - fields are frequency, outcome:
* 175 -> 17.89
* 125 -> 20.82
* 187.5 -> 21.95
